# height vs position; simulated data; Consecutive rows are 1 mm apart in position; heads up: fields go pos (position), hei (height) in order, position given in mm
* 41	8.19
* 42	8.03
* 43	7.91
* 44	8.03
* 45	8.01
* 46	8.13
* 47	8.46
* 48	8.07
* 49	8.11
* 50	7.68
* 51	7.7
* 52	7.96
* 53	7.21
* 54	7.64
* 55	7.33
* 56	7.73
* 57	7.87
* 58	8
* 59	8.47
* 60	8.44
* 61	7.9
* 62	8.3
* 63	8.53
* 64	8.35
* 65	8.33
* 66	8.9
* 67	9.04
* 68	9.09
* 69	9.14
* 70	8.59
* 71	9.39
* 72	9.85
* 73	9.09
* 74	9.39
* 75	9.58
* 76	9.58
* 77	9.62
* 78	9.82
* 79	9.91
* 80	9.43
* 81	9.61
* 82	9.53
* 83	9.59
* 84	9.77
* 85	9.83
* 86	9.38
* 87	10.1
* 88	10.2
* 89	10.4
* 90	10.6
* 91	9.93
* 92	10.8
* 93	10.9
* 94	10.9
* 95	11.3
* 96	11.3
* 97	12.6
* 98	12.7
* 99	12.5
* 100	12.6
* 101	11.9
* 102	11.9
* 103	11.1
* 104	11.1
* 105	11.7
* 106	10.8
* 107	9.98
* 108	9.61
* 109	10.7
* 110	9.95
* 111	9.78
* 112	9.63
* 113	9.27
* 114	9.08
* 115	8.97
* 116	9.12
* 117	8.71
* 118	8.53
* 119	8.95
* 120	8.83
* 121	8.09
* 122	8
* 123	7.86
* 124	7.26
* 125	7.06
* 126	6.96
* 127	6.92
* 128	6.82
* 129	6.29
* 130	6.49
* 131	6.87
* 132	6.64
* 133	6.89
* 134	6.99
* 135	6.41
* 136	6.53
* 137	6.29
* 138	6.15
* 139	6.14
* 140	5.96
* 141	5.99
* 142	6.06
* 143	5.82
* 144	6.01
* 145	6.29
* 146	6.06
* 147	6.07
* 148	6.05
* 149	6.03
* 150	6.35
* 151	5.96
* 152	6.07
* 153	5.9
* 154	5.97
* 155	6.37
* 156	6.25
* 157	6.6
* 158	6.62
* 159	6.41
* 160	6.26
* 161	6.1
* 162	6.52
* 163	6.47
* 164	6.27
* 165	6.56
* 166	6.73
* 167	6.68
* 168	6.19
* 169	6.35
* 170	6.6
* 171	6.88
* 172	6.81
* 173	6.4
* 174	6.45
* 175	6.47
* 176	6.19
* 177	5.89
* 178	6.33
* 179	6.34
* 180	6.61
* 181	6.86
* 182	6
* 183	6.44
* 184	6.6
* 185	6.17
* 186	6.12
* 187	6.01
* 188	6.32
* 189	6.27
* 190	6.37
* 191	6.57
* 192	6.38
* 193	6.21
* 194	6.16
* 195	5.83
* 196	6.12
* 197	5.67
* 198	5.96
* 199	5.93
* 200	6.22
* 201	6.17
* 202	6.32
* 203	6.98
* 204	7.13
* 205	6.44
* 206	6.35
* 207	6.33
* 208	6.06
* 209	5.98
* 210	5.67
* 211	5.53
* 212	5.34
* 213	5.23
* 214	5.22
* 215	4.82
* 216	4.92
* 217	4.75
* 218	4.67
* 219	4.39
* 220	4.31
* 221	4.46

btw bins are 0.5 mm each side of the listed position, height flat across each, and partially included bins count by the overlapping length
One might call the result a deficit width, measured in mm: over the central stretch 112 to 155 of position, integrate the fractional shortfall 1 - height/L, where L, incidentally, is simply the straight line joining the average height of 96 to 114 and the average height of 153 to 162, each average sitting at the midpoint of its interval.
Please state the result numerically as 7.5 mm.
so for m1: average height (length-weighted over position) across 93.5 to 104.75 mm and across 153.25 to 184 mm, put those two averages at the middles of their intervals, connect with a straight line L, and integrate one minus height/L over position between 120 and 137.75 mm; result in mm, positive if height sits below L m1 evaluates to 4.7 mm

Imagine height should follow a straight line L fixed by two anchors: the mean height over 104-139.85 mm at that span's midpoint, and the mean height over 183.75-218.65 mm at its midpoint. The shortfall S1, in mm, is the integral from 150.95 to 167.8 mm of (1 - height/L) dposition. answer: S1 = 1.8 mm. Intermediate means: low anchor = 8.14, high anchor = 5.95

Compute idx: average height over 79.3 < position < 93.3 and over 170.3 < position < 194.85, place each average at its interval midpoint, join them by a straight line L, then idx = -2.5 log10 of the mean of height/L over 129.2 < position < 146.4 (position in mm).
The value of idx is 0.26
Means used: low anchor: 9.99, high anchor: 6.36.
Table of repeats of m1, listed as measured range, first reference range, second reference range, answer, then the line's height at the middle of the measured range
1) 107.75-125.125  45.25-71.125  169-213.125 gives -3.58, 7.36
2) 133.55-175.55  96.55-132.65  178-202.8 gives 7.35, 7.69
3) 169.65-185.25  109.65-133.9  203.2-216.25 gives 0.42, 6.62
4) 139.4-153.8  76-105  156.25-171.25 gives 2.72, 7.46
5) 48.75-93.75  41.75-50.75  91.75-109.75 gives 2.44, 9.55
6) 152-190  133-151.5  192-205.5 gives -0.94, 6.22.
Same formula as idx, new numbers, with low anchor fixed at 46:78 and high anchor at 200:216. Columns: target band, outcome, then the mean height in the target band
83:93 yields -0.249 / 10.1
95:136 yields -0.202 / 9.17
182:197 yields 0.008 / 6.23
